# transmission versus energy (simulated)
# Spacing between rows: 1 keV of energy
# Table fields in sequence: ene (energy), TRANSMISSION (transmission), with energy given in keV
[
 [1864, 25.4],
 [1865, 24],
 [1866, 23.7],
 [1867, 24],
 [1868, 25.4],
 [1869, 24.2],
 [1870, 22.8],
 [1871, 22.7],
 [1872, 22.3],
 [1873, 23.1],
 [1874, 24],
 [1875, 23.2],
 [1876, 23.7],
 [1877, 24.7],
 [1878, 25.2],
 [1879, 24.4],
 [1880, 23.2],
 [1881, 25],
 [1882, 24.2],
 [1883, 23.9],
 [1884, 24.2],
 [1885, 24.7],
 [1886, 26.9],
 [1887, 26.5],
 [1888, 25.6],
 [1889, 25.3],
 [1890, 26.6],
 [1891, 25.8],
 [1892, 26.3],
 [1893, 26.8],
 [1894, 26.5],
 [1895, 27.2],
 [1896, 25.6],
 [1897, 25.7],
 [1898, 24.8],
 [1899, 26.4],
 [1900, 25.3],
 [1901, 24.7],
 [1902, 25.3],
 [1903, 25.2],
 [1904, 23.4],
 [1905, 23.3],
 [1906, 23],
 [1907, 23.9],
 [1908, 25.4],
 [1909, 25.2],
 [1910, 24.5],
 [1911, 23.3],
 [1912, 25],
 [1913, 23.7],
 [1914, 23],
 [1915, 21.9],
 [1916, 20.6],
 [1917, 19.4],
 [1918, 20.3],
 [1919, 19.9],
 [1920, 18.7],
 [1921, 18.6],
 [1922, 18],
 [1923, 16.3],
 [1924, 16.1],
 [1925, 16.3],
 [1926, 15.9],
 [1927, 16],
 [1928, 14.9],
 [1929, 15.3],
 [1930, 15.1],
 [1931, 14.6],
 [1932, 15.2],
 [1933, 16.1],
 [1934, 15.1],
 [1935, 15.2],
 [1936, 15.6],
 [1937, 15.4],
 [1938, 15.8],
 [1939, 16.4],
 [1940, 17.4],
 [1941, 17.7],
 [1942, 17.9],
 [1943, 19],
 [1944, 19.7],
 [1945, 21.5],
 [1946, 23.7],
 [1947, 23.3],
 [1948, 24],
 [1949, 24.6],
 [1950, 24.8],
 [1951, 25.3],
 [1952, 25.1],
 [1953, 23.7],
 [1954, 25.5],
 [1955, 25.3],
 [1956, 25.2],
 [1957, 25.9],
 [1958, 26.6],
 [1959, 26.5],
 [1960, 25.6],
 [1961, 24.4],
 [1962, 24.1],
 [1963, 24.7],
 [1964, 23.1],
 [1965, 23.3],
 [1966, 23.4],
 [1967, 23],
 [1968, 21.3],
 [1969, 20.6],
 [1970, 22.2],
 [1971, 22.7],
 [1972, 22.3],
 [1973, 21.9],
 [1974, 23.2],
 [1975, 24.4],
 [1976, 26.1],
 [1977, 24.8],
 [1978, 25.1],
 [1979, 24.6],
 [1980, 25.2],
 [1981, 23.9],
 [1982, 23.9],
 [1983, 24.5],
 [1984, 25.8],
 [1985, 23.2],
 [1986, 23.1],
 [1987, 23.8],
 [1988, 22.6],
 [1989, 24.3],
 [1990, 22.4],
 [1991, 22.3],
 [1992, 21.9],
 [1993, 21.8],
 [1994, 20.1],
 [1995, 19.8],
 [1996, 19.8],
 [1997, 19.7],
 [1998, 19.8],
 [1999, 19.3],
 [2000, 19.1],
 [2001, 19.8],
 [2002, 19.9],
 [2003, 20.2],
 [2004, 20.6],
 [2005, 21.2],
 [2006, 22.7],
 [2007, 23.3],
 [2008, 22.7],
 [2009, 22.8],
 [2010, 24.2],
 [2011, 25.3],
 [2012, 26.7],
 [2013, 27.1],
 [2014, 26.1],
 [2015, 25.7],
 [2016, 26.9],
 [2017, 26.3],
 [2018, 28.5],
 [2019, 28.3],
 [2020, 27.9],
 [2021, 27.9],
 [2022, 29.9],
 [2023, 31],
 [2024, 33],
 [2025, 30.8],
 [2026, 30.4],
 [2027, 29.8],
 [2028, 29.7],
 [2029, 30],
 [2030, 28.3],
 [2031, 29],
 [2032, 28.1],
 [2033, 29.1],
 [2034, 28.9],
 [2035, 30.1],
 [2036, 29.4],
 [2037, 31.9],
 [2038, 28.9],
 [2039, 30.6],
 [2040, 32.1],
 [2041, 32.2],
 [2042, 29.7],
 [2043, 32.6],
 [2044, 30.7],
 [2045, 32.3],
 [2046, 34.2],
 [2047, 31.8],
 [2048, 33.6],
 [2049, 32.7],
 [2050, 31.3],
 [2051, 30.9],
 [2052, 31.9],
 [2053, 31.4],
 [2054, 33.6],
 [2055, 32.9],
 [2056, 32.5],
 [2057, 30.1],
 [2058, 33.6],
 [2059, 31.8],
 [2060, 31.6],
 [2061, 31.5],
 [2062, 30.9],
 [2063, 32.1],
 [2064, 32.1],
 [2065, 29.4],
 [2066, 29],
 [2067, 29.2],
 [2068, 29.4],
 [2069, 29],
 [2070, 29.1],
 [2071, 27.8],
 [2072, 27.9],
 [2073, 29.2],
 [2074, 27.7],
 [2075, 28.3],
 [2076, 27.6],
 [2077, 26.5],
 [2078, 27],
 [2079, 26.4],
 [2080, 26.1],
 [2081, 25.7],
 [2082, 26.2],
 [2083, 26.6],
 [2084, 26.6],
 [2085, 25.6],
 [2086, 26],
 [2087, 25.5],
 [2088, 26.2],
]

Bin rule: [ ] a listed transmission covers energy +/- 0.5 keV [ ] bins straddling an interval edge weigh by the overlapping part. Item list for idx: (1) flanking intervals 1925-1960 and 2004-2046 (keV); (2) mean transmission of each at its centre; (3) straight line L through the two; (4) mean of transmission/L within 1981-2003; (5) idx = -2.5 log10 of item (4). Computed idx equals 0.147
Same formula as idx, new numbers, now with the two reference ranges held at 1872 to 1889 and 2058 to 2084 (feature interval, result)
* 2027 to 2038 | -0.06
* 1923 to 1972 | 0.25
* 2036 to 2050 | -0.13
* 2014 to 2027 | -0.04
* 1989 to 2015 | 0.23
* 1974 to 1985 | 0.09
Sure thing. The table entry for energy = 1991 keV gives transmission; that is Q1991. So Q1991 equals 22.3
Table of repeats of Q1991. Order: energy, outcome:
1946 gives 23.7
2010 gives 24.2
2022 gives 29.9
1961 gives 24.4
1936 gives 15.6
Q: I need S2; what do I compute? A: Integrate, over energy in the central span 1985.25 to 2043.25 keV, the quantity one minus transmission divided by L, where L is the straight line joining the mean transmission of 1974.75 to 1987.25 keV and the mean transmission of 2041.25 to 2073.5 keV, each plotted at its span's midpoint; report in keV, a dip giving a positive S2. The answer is 3.6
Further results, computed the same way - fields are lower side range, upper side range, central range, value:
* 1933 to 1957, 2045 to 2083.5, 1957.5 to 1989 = -1.31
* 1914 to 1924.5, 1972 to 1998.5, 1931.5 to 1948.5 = 1.86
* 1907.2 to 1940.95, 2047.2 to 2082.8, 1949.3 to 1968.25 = -2.95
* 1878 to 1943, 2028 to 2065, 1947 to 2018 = 8.14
